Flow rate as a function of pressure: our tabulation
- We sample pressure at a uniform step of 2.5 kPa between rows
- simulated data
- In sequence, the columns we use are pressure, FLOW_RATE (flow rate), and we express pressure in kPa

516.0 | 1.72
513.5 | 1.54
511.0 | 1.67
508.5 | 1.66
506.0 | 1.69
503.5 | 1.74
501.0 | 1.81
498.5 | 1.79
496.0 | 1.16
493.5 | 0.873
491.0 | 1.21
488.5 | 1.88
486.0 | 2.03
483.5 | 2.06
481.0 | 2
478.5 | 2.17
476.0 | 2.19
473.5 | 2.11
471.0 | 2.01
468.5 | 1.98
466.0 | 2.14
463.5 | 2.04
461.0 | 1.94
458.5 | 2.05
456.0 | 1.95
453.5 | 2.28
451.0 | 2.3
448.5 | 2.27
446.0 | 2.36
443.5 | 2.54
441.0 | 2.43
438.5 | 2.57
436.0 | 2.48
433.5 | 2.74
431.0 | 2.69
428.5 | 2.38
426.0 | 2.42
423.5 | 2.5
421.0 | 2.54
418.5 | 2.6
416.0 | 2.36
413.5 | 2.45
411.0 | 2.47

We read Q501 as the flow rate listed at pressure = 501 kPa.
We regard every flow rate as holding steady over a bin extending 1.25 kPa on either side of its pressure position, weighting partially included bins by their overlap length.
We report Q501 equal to 1.81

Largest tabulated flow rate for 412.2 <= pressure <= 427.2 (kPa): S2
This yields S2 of 2.6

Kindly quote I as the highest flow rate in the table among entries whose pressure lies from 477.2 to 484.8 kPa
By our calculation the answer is 2.17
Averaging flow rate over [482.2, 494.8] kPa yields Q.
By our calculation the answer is 1.61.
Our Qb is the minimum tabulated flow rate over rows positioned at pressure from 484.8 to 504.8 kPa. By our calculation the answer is 0.873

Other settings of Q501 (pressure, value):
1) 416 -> 2.36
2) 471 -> 2.01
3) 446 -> 2.36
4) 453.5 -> 2.28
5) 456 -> 1.95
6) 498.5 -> 1.79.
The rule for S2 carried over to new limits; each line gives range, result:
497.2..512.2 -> 1.81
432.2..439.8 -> 2.74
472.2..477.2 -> 2.19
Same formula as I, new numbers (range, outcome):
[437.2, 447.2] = 2.57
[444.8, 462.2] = 2.36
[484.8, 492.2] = 2.03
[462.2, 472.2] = 2.14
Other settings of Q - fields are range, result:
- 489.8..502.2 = 1.37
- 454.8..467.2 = 2.02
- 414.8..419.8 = 2.48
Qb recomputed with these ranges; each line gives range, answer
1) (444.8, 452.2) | 2.27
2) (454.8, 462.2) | 1.94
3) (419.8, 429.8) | 2.38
